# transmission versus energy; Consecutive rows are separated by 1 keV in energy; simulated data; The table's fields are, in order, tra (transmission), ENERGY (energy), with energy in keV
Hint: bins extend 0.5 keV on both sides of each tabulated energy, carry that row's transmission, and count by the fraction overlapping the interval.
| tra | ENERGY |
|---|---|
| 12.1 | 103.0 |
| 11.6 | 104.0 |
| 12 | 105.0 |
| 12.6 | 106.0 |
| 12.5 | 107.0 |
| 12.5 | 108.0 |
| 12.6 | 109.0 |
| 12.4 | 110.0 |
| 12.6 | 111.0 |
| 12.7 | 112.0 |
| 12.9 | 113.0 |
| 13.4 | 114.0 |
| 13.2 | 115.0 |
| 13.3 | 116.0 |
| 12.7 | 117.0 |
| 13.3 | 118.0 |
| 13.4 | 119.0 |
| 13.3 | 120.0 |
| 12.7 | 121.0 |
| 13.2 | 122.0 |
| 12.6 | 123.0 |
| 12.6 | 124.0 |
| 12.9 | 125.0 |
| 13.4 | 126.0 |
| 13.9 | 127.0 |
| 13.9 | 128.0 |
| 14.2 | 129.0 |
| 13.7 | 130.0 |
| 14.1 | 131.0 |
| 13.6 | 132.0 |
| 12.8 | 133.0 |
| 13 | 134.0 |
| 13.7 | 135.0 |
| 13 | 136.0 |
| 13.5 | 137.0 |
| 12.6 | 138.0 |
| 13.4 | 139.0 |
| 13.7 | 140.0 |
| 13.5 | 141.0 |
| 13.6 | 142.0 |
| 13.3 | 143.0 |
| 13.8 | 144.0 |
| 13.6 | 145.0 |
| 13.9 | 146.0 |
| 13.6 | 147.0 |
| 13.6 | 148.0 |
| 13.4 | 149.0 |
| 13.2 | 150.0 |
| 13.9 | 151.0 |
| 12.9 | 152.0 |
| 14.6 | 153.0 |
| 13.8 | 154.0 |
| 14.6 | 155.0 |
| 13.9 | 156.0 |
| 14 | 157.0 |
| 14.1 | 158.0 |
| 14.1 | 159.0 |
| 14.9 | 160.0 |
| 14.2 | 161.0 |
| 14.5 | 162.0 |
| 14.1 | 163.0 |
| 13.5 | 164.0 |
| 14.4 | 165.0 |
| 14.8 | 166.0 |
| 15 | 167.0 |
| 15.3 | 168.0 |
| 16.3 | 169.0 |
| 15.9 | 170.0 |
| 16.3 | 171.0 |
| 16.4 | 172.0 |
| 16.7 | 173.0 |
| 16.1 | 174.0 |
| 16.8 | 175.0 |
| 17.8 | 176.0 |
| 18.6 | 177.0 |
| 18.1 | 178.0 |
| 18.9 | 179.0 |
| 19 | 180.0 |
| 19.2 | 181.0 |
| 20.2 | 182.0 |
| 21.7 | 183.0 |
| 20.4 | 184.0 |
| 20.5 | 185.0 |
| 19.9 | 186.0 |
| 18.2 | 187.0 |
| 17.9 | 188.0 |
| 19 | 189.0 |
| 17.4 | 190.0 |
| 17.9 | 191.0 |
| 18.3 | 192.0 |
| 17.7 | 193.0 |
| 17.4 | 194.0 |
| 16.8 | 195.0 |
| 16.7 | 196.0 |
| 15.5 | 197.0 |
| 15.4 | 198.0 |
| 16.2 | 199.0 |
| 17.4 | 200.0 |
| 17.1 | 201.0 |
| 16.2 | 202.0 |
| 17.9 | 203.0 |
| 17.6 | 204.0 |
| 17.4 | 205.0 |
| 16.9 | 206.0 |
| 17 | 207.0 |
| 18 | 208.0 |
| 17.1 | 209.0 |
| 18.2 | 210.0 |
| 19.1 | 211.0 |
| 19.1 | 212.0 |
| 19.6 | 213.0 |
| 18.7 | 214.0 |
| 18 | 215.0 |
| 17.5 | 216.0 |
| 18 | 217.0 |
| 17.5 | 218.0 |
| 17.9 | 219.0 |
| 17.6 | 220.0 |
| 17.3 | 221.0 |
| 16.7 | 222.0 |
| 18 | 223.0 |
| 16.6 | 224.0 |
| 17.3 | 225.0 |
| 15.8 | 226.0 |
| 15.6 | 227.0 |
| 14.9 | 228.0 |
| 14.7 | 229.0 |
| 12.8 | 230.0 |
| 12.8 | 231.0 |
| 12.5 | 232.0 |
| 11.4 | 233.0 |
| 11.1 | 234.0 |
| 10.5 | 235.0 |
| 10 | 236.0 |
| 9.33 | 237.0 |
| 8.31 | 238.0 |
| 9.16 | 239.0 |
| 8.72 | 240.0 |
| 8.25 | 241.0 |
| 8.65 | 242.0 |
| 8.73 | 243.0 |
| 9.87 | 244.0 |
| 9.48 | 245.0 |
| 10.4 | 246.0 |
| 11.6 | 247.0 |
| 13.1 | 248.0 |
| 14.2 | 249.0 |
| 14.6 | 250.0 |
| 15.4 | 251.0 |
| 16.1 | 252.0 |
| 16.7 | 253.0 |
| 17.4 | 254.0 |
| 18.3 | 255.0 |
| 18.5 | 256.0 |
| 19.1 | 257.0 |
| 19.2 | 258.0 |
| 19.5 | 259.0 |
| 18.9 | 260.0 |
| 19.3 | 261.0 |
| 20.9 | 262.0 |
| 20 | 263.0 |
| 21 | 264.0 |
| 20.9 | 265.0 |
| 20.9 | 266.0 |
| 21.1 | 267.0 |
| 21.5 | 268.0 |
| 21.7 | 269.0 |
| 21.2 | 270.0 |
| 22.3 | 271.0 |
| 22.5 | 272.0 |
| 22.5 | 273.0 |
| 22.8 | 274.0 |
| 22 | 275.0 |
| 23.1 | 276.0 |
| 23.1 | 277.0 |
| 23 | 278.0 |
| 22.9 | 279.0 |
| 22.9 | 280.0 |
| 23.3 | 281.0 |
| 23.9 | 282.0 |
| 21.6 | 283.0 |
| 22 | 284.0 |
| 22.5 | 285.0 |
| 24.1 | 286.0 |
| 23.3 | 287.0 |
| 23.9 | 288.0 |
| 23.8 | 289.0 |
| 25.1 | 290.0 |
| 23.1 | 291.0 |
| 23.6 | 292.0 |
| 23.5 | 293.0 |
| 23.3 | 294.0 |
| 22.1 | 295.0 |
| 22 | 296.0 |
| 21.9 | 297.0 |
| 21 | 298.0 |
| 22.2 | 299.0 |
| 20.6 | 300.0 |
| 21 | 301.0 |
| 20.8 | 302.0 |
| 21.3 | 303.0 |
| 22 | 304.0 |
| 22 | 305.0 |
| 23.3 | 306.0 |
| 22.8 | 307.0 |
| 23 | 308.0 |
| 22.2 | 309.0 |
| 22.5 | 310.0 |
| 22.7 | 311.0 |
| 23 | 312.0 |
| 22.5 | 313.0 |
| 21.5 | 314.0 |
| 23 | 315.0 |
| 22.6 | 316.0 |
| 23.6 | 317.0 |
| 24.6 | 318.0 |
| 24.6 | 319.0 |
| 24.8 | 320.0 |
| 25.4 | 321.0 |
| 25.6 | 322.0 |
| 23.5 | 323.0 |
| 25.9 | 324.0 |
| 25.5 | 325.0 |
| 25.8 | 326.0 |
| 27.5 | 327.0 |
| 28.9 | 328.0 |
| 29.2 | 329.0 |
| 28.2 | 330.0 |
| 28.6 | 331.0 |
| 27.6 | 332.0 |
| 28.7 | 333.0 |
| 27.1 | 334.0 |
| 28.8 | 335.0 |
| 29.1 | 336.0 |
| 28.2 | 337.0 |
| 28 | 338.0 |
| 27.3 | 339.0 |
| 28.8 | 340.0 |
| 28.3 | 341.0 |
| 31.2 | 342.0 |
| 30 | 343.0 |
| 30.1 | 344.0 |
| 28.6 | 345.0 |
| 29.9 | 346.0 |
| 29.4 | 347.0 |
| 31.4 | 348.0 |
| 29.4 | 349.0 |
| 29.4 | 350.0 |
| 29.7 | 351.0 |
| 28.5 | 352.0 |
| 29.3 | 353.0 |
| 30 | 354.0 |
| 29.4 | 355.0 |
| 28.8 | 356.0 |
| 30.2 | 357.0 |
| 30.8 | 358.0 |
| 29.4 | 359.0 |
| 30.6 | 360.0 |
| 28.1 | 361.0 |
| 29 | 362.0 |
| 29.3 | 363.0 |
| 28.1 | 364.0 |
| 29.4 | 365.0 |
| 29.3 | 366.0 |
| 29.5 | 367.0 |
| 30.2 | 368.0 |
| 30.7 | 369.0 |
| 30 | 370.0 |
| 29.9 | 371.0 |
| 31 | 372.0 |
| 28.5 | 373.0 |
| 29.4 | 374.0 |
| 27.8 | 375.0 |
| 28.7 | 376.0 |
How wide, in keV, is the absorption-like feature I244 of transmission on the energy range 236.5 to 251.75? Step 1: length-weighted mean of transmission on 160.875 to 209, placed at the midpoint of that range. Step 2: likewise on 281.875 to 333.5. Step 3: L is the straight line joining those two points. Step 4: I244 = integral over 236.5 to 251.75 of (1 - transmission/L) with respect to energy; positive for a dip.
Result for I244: 7.2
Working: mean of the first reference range 17.2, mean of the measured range 10.7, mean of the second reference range 23.8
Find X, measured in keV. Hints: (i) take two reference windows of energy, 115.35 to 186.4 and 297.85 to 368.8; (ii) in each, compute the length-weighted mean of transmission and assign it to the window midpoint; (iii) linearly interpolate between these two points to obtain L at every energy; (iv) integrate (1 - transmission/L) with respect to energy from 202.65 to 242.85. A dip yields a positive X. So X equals 8.9 keV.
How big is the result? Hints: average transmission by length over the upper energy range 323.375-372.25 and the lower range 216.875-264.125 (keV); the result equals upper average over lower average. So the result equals 1.99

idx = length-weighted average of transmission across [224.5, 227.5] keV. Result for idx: 16.2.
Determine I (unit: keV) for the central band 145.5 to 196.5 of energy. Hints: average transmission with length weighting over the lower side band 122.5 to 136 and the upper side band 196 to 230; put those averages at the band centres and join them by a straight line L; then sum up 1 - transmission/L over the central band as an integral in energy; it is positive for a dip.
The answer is -3.2 keV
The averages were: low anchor 13.4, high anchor 17.1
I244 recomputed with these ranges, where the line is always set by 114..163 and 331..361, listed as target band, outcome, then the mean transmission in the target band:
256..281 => 2.20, 21.3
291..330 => 4.48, 23.5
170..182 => -0.92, 17.7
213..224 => 1.03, 17.8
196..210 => 1.13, 16.9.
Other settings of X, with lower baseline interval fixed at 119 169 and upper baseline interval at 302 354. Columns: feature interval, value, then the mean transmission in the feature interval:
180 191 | -1.8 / 19.3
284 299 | 0.5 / 23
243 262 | 5.1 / 15.6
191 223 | 1.0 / 17.5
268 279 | 0.1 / 22.4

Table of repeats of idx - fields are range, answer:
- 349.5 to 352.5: 29.2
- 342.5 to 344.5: 30.1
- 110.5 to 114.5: 12.9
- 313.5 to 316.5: 22.4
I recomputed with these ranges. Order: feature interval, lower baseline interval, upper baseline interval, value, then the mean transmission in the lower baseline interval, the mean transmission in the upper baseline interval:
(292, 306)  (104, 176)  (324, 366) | 1.95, 13.8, 28.9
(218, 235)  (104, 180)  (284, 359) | 3.81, 14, 25.7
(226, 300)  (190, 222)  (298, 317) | 8.09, 17.5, 22.2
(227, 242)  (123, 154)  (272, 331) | 6.37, 13.5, 23.5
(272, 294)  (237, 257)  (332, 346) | -4.96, 12.6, 28.8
